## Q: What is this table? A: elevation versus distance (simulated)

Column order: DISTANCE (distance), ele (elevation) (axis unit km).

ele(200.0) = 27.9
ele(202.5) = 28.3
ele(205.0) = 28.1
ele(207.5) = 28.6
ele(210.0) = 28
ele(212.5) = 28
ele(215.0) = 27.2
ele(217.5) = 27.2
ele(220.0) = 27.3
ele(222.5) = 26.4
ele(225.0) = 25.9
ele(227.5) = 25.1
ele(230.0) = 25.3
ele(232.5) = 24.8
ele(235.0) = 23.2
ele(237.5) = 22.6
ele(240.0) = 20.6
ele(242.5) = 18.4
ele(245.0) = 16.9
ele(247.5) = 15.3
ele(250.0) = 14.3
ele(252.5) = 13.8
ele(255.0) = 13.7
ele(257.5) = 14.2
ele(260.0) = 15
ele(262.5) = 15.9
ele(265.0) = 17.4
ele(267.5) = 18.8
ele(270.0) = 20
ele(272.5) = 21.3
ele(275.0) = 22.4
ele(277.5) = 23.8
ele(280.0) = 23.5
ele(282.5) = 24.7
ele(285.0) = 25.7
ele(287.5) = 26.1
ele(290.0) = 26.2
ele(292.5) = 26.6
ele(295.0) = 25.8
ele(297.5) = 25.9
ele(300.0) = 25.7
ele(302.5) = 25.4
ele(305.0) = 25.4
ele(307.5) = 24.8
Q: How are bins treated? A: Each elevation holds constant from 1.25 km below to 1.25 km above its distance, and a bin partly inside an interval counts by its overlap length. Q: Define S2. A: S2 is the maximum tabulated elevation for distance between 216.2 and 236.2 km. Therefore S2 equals 27.3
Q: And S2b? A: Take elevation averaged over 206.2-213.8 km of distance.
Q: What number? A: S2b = 28.2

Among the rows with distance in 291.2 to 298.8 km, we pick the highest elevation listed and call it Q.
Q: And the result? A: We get 26.6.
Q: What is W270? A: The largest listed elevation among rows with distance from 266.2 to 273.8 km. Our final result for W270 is 21.3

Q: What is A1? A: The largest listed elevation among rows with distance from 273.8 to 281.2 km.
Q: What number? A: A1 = 23.8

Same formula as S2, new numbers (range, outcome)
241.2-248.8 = 18.4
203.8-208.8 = 28.6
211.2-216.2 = 28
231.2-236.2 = 24.8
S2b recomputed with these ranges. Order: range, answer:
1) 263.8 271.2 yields 18.7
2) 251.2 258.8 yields 13.9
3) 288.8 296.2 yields 26.2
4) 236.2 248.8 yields 18.8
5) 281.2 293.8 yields 25.9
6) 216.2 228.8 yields 26.4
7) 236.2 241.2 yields 21.6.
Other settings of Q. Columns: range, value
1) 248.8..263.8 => 15.9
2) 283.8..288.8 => 26.1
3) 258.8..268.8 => 18.8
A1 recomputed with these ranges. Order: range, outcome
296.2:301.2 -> 25.9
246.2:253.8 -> 15.3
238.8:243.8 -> 20.6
